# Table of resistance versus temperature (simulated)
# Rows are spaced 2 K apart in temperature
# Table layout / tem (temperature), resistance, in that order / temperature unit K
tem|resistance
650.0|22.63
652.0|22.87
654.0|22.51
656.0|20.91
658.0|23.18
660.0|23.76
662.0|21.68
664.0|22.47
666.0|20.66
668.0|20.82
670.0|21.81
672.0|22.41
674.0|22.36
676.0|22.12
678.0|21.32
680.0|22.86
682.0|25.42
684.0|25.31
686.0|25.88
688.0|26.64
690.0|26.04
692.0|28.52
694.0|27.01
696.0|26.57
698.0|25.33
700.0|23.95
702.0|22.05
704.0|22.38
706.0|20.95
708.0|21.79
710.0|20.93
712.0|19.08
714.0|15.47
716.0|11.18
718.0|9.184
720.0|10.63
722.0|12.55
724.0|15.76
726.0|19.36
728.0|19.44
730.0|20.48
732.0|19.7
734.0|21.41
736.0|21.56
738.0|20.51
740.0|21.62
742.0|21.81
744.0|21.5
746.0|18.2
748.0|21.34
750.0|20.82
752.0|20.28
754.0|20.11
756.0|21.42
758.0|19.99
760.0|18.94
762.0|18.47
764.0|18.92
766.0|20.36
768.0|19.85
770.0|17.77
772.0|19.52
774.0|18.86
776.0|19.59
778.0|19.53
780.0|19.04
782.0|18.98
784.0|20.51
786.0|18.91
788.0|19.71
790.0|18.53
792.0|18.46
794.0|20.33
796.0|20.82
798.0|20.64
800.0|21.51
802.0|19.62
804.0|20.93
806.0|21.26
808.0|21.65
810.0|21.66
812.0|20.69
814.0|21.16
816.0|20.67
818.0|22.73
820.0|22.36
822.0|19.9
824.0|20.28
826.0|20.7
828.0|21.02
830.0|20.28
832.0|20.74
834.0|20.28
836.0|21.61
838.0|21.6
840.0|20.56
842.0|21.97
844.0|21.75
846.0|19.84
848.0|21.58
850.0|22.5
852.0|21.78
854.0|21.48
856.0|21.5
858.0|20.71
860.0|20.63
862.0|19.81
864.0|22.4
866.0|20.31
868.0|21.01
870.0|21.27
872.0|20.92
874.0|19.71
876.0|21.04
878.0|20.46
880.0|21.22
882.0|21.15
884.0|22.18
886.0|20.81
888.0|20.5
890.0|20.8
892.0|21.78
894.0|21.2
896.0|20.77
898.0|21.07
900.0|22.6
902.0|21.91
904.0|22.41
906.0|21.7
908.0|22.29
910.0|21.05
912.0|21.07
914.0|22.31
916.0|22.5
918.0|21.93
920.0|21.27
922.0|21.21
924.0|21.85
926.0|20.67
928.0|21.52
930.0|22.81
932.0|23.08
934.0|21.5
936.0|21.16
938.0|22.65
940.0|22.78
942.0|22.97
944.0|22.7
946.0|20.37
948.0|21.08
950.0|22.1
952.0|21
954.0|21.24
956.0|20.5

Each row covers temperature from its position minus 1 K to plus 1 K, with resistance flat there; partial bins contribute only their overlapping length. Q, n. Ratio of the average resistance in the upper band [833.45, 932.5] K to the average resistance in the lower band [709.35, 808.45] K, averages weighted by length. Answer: 1.12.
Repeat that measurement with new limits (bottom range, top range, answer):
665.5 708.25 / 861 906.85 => 0.89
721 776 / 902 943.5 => 1.12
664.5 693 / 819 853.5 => 0.89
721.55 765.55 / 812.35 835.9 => 1.06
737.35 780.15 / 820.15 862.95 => 1.05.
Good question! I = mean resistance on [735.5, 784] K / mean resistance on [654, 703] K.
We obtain 0.84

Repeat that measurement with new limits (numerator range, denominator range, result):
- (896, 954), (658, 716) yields 0.95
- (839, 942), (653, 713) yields 0.92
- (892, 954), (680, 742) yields 1.04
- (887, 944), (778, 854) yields 1.05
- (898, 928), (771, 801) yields 1.11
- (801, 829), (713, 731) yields 1.41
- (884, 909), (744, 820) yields 1.07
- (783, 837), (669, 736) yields 0.98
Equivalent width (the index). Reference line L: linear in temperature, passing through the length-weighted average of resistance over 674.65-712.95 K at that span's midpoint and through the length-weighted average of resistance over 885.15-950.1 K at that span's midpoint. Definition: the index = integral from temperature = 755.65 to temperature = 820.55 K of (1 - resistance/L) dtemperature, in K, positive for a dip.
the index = 8.2 K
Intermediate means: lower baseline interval 23.9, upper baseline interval 21.7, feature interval 20.1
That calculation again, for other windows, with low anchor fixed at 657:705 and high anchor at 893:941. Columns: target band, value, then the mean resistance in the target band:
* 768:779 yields 1.9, 19.1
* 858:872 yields 0.8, 20.9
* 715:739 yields 6.7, 16.8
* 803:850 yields 3.0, 21.1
